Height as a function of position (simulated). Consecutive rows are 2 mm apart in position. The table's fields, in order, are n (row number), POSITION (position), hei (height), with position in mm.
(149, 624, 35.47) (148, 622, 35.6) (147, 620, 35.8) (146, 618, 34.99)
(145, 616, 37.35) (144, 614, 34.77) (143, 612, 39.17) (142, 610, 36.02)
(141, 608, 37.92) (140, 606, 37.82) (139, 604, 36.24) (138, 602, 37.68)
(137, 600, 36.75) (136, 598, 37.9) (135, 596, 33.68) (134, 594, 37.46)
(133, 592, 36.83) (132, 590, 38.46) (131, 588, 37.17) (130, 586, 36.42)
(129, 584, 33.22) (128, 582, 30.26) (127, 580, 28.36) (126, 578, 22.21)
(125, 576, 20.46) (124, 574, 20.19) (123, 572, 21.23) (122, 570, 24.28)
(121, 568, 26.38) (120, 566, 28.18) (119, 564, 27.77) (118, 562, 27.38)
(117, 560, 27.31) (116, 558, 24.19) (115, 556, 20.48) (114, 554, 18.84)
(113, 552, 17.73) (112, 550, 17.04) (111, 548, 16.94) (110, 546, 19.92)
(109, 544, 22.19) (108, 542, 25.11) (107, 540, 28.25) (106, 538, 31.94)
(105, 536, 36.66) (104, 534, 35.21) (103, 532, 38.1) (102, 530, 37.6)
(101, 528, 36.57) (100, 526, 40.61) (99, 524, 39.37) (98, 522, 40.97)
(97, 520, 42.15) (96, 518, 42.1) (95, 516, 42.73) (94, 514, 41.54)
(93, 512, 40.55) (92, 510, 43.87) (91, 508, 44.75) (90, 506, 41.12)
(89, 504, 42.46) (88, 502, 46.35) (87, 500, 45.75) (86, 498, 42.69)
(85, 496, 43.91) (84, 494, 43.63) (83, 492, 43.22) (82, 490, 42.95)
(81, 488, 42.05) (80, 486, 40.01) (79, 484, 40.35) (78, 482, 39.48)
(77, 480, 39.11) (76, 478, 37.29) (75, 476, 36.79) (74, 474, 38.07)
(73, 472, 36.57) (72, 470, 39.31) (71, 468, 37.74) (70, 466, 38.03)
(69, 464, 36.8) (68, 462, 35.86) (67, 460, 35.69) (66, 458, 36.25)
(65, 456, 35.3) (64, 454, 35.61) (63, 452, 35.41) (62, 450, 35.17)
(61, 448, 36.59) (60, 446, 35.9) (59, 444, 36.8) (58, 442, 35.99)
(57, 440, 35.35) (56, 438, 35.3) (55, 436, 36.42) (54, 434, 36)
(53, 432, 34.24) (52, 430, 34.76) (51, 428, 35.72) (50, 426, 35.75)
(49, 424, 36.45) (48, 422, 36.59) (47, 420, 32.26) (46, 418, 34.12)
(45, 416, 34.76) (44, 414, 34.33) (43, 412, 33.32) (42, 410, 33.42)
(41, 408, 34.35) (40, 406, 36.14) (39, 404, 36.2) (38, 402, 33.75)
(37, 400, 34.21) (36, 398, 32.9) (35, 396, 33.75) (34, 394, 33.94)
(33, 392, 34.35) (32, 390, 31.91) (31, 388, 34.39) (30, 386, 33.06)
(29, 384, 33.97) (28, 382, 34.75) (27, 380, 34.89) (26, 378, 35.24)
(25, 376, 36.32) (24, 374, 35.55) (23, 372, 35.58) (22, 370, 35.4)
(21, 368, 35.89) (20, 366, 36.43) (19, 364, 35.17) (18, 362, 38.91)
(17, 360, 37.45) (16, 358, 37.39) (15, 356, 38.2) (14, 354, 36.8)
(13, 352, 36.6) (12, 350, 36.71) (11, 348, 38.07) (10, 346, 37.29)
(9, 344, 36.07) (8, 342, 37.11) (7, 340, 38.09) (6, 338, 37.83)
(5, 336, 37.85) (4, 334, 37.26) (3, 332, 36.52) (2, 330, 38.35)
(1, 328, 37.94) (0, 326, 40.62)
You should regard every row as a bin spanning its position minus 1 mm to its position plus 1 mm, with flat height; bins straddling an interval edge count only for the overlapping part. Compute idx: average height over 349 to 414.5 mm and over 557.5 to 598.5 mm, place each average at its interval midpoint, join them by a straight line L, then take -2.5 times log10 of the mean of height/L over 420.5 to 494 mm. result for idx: -0.13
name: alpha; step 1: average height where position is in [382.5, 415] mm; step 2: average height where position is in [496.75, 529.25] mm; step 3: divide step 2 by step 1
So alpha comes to 1.2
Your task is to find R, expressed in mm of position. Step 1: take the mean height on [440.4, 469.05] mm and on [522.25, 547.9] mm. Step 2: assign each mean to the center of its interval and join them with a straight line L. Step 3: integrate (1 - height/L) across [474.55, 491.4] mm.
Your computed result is -2.4 mm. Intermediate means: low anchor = 36.2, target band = 39.8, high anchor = 32.3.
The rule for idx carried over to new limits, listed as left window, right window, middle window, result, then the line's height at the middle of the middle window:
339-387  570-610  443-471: -0.05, 34.7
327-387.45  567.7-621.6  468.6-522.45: -0.20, 34.5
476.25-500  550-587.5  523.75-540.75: -0.11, 32.5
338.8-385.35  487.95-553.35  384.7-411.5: 0.08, 36.5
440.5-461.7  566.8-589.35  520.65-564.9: 0.04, 29.8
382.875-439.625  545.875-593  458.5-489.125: -0.22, 31.2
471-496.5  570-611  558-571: 0.28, 34.5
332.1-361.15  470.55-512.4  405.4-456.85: 0.13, 39.7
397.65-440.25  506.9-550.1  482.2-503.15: -0.22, 35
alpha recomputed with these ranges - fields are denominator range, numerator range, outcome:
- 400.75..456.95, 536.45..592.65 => 0.74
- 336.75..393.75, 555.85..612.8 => 0.87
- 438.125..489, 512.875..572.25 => 0.81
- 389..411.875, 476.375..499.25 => 1.21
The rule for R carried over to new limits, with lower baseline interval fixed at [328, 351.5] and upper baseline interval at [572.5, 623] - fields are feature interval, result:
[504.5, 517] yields -2.60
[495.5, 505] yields -2.42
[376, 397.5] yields 1.56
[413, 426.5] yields 0.54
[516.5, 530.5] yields -2.05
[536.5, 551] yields 4.67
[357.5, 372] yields 0.19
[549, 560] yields 4.52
